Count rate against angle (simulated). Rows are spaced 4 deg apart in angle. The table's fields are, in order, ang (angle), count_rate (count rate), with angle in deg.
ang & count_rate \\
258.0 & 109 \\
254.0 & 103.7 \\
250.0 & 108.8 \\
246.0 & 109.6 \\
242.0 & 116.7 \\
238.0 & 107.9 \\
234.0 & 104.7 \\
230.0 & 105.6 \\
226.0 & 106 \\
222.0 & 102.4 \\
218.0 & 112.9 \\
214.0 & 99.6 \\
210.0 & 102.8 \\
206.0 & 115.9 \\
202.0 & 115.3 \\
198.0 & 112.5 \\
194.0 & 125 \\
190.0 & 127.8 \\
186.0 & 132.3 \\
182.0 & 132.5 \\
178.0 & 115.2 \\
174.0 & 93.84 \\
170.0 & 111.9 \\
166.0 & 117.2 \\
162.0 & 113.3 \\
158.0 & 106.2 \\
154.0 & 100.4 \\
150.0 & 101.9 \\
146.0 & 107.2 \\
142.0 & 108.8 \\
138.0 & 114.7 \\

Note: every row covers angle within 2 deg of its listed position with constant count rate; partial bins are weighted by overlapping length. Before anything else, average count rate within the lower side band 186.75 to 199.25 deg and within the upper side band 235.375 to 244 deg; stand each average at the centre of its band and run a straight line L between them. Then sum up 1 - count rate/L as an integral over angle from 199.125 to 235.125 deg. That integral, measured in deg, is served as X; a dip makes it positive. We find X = 3.0 deg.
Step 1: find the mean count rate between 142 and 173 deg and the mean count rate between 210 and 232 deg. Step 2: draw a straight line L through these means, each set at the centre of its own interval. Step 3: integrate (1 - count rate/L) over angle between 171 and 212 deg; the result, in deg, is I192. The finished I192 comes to -4.2 deg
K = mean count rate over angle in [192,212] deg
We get 114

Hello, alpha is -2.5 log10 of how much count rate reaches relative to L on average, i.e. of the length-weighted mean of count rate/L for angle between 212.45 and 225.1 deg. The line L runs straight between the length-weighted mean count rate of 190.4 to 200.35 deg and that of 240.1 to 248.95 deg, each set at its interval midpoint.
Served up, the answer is 0.11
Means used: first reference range 120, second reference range 113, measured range 105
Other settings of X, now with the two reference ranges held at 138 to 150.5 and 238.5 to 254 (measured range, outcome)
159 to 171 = -0.59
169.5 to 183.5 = -0.54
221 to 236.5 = 0.70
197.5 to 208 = -0.54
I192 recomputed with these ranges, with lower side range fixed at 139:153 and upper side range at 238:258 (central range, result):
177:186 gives -1.6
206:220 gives 0.2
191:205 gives -1.3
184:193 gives -1.8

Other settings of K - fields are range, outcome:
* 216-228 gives 107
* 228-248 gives 109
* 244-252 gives 109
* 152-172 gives 110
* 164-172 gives 115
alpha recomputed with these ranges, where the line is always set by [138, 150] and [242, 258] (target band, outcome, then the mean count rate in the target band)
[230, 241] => 0.02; 107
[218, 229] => 0.03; 106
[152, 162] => 0.03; 105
